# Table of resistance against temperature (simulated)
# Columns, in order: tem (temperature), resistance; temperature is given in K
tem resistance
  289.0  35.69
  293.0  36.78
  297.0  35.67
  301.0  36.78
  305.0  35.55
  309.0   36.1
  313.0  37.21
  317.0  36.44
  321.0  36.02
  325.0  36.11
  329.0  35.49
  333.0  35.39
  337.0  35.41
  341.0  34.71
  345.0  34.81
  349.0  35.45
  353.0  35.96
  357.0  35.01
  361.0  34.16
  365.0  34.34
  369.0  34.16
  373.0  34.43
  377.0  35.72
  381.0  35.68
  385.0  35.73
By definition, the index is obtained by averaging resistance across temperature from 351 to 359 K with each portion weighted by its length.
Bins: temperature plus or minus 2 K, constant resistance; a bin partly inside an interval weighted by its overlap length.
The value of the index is 35.5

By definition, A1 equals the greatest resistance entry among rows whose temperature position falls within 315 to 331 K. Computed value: 36.44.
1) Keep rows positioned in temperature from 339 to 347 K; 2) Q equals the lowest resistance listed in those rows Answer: 34.71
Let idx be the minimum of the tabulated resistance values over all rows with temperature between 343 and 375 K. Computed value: 34.16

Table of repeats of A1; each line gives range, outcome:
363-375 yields 34.43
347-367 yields 35.96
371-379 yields 35.72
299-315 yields 37.21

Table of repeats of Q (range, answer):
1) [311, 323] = 36.02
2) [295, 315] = 35.55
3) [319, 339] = 35.39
